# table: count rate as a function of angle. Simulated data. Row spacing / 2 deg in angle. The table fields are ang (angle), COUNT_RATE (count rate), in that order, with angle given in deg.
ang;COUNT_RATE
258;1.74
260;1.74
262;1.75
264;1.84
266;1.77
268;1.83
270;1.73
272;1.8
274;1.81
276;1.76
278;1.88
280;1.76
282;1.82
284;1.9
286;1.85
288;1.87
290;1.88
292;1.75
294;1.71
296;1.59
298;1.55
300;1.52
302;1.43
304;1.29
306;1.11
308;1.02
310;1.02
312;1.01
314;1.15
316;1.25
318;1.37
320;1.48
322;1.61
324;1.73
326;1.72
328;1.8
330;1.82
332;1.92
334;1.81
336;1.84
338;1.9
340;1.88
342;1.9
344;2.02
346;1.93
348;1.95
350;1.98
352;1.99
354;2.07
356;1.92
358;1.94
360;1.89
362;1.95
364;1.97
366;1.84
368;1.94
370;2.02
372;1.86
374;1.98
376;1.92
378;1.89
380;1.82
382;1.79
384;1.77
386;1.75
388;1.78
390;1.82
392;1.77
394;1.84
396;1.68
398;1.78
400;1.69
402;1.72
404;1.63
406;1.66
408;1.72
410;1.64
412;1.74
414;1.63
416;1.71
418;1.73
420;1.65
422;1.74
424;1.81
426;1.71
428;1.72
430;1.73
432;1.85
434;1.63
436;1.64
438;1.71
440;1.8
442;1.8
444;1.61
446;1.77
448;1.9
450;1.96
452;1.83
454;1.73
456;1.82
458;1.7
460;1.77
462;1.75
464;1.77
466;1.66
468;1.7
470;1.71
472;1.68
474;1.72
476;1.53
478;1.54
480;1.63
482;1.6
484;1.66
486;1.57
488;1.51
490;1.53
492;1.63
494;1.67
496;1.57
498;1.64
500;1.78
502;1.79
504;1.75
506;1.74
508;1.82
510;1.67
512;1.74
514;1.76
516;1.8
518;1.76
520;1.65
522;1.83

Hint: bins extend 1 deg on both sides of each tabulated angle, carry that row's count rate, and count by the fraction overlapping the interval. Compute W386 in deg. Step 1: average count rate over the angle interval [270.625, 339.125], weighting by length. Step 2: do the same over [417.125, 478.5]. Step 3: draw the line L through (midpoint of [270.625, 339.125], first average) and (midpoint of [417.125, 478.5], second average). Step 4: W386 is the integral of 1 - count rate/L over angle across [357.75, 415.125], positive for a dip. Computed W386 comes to -4.3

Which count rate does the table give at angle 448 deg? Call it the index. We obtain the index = 1.9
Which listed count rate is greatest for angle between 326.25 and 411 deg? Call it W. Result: 2.07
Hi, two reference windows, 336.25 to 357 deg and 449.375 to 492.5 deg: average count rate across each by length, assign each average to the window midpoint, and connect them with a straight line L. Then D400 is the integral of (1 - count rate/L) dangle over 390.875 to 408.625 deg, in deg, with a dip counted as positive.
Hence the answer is 1.1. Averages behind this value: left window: 1.95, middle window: 1.72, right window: 1.68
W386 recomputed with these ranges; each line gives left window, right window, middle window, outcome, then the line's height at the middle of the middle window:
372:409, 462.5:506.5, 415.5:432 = 0.0 deg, 1.74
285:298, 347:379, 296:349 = 7.6 deg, 1.84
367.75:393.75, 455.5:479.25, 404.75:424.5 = 1.0 deg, 1.79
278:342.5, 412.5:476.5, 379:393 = -0.9 deg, 1.68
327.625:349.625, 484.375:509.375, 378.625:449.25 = 1.9 deg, 1.79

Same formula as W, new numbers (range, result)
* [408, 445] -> 1.85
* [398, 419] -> 1.78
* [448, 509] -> 1.96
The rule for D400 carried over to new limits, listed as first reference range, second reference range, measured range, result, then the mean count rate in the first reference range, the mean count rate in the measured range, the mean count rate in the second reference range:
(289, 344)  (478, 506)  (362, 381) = -3.9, 1.57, 1.92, 1.64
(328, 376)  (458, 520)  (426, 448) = 0.5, 1.92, 1.73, 1.68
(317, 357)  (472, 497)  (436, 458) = -1.6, 1.83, 1.78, 1.6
